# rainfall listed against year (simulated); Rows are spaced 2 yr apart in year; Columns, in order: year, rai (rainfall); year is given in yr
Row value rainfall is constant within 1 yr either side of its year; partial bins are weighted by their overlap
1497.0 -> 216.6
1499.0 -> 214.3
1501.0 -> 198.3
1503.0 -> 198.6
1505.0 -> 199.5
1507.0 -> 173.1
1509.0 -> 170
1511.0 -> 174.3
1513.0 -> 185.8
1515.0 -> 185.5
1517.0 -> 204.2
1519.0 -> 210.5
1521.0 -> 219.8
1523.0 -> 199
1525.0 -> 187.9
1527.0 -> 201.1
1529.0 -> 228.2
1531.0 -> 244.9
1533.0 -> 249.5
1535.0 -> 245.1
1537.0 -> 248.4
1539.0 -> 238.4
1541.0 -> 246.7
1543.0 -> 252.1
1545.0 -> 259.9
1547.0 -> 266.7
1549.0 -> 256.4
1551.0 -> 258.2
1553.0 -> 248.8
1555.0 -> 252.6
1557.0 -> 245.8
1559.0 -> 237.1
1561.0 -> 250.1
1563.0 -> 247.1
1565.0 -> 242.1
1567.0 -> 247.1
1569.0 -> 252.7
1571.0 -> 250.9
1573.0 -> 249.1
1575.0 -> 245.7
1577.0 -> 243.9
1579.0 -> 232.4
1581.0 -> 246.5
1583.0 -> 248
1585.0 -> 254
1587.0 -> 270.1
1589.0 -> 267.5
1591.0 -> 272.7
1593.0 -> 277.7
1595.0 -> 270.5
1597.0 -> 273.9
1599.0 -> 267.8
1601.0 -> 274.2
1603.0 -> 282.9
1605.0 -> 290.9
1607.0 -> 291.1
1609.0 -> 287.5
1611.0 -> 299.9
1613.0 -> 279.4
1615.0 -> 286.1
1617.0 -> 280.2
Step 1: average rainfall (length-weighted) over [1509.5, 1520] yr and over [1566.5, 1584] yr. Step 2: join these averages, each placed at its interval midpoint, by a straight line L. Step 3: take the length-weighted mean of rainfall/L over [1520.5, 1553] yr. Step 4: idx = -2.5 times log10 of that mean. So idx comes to -0.13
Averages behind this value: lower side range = 191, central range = 238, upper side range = 246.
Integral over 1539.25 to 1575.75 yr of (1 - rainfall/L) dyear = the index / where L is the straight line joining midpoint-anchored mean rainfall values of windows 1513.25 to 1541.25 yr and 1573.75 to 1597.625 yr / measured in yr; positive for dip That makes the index -1.6 yr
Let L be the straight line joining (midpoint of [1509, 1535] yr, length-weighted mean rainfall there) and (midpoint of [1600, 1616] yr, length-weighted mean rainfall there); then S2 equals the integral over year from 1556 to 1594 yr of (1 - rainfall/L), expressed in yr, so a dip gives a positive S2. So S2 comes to 0.7 yr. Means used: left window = 208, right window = 286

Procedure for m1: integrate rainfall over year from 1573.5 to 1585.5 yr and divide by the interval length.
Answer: 245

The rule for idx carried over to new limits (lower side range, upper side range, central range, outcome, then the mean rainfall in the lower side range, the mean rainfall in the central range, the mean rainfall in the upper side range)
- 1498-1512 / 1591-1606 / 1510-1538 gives -0.03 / 190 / 213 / 277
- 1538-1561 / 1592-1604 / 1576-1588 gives 0.07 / 251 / 249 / 274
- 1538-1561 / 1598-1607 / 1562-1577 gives 0.06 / 251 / 248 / 280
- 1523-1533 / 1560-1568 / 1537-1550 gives -0.10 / 217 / 253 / 247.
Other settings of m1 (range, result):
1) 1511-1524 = 199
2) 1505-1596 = 236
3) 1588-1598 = 272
